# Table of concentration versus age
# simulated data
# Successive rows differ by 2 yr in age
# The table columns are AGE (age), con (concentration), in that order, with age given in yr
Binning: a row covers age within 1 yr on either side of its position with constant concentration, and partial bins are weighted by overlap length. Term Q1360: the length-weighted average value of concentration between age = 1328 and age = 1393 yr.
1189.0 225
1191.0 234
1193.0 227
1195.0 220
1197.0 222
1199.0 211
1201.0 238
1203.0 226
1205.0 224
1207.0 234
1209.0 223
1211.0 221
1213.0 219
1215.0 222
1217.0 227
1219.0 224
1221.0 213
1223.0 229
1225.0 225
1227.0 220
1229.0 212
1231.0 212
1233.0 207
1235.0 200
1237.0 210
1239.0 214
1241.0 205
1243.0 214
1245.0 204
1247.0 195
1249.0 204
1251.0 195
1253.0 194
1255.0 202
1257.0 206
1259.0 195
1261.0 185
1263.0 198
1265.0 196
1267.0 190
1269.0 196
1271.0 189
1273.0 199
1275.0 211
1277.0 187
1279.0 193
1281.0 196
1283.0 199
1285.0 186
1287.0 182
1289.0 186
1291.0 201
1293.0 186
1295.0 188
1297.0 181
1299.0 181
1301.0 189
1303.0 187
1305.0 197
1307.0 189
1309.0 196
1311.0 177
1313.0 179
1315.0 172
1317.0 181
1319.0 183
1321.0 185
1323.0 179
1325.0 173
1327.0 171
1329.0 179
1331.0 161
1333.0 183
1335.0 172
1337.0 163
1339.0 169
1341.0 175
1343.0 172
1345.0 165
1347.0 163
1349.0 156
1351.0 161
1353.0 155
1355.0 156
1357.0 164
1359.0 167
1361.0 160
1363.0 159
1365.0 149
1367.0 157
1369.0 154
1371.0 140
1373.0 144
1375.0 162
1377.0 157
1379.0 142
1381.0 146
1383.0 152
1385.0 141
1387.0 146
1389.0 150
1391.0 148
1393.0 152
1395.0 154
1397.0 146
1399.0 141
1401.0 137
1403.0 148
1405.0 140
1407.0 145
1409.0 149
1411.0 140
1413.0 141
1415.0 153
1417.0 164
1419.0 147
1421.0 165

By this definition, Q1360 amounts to 158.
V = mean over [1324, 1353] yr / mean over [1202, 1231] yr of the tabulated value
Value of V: 0.76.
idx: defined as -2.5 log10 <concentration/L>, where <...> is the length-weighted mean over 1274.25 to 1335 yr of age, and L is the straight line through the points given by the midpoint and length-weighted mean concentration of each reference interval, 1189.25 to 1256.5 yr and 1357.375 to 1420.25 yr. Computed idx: -0.01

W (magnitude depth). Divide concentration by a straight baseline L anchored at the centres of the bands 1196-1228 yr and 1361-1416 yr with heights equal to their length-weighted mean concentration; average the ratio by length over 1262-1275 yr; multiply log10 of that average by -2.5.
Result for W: 0.02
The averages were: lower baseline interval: 224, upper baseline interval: 148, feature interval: 196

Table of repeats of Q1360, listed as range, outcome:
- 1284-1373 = 173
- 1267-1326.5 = 188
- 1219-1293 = 201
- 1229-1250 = 207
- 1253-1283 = 196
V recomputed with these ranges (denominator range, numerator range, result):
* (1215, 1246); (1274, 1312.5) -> 0.89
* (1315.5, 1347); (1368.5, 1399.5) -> 0.85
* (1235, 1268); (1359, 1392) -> 0.75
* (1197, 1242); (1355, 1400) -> 0.69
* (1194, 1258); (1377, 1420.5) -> 0.69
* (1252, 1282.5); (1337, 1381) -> 0.81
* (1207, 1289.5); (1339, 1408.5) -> 0.75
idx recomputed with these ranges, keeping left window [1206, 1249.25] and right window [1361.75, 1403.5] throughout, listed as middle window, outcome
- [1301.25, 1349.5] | -0.02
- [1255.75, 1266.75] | 0.03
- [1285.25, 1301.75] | 0.00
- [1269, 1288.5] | 0.00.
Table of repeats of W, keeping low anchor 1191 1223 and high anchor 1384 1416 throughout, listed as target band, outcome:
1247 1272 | 0.04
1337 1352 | 0.02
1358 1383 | 0.03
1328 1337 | 0.00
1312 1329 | 0.00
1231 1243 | 0.02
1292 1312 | -0.01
